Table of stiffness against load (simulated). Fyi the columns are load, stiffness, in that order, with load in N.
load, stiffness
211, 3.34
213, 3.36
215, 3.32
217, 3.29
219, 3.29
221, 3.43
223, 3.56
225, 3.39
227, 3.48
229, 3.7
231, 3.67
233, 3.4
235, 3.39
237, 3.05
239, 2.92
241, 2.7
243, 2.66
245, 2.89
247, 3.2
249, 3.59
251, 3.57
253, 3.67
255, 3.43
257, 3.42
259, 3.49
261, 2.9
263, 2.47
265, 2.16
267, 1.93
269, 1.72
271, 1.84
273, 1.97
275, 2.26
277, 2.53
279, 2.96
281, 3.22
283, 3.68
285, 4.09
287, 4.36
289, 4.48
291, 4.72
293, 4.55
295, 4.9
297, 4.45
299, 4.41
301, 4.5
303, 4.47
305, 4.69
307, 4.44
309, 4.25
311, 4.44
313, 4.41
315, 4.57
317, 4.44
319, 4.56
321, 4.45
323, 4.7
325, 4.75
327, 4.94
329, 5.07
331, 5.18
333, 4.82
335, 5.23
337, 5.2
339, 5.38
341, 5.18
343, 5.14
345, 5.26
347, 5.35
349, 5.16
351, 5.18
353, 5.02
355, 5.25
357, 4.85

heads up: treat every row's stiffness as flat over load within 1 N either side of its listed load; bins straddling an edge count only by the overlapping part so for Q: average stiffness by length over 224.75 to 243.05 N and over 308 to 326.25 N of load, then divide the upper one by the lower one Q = 1.38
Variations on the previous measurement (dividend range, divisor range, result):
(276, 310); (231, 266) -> 1.33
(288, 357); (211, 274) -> 1.57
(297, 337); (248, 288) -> 1.57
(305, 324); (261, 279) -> 2.04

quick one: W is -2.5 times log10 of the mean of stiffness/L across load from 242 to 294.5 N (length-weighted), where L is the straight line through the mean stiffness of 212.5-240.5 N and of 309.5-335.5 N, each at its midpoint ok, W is 0.245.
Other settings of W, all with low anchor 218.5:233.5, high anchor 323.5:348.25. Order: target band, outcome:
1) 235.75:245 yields 0.285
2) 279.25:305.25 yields 0.045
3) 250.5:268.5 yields 0.323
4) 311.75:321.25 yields 0.080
